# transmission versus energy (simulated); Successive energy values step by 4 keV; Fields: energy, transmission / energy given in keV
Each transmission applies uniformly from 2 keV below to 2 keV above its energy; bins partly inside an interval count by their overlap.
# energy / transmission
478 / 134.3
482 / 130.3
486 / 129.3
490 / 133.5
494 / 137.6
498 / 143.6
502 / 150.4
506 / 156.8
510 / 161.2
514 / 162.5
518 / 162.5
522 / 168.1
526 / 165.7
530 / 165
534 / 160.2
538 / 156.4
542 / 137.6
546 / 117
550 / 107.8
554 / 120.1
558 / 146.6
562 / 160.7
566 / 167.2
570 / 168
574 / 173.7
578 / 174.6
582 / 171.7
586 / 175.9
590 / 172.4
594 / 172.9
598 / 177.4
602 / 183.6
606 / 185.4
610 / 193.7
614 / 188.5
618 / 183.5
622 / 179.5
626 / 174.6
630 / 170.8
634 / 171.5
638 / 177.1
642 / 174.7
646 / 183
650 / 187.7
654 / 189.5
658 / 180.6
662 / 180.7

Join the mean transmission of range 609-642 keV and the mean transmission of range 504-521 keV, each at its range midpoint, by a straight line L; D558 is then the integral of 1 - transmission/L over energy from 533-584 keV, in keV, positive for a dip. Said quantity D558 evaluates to 5.4 keV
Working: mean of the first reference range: 161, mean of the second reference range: 179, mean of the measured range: 151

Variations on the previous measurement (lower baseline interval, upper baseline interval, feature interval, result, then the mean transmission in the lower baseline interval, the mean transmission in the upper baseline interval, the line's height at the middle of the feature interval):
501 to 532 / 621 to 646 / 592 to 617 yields -1.7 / 162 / 175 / 172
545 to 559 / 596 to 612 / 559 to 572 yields -2.4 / 122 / 185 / 138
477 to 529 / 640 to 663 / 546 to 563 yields 3.3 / 149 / 183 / 161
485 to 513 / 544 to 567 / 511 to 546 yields -4.2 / 146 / 135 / 140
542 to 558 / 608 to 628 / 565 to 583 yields -3.5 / 122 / 184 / 144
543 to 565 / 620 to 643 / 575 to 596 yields -3.4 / 132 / 175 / 150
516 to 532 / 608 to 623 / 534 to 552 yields 3.9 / 165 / 187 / 170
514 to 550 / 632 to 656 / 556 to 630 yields -3.2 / 152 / 181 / 168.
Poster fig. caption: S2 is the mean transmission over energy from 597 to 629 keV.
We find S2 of 183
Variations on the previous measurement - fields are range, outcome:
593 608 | 180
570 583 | 173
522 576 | 150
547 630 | 168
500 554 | 150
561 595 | 171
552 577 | 157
